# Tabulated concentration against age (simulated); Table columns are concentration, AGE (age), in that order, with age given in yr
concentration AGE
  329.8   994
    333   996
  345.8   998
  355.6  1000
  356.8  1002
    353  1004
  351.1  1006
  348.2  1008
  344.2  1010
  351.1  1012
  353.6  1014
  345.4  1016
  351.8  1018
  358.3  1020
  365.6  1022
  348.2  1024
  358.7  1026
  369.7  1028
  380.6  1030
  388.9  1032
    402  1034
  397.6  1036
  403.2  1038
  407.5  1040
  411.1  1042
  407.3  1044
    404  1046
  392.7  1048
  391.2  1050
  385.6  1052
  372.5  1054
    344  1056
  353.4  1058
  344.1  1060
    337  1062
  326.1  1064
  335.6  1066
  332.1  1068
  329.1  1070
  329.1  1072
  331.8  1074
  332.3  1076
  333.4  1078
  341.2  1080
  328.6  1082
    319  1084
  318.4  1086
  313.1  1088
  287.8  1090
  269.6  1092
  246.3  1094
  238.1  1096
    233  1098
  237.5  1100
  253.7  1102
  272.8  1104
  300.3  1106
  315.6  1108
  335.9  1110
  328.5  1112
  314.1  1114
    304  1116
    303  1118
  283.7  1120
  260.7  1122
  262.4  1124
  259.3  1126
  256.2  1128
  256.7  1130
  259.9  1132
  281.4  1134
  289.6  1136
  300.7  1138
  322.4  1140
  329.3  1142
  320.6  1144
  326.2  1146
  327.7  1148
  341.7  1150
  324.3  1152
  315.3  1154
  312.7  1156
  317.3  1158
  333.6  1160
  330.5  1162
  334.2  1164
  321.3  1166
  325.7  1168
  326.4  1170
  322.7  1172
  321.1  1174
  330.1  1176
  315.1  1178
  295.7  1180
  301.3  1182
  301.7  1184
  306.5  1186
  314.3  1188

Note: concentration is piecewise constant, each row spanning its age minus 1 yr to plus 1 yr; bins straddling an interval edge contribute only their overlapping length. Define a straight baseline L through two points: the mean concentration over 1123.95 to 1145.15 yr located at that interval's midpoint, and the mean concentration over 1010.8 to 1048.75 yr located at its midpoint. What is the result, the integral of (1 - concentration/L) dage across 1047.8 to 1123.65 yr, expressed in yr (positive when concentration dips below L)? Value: 3.7 yr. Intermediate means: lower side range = 379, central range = 314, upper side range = 287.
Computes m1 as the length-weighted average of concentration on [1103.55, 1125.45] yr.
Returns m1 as 298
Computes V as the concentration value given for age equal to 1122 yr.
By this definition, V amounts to 260.7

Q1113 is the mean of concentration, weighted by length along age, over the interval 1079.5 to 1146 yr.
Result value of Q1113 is 289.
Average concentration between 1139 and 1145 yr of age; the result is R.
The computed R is 324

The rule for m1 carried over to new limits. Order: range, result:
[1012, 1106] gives 341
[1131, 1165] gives 316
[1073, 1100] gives 297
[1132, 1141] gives 294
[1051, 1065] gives 352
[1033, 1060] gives 388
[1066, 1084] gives 332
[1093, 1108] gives 259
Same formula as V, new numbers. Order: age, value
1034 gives 402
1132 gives 259.9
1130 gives 256.7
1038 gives 403.2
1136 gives 289.6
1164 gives 334.2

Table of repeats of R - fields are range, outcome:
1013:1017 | 350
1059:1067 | 336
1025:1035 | 380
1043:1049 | 401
